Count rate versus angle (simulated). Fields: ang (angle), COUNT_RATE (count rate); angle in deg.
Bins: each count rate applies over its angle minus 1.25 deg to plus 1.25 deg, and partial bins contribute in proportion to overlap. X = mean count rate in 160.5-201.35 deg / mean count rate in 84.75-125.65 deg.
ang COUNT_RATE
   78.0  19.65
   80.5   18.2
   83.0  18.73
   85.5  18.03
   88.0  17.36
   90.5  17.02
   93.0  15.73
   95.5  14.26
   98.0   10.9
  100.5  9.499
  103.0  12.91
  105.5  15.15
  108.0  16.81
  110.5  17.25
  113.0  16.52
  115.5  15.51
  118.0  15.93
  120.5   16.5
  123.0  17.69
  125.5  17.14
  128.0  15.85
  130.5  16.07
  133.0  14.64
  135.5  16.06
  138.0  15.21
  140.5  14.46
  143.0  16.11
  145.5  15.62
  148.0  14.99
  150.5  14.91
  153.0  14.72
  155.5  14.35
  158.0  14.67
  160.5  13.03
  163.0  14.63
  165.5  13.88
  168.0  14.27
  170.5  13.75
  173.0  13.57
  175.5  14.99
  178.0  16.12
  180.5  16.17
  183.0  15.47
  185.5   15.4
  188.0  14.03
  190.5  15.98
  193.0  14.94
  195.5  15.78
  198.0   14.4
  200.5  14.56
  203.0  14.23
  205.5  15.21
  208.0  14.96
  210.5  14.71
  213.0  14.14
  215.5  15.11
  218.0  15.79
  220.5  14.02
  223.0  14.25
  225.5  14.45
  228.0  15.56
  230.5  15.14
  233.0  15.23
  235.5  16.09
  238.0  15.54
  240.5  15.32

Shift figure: 0.96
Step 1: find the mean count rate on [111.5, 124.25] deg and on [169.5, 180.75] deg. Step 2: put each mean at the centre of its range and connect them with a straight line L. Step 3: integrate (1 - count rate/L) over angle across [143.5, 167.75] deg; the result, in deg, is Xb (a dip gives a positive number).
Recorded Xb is 1.29 deg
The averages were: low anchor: 16.4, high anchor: 14.8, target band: 14.6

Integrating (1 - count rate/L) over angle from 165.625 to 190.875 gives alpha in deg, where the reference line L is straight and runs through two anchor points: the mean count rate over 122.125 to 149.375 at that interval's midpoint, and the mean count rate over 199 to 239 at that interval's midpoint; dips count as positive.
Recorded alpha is 0.74 deg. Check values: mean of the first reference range 15.8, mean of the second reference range 14.9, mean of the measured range 14.9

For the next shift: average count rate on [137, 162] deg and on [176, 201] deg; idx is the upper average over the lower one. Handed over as 1.0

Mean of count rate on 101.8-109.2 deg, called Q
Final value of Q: 15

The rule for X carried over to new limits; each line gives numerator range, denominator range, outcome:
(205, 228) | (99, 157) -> 0.96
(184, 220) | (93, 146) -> 0.98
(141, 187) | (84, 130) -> 0.95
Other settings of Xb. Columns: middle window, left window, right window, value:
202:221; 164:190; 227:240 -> 0.5 deg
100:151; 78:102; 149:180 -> -1.5 deg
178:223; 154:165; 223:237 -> -0.7 deg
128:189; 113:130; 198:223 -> 3.1 deg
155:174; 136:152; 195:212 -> 1.4 deg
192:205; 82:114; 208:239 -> 0.2 deg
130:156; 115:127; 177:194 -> 1.6 deg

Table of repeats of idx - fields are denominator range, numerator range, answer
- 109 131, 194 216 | 0.89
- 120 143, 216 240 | 0.95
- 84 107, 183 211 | 1.02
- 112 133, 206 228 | 0.90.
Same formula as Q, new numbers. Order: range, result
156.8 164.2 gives 14.1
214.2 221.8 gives 15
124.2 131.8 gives 16.4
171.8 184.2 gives 15.3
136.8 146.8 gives 15.3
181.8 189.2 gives 15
